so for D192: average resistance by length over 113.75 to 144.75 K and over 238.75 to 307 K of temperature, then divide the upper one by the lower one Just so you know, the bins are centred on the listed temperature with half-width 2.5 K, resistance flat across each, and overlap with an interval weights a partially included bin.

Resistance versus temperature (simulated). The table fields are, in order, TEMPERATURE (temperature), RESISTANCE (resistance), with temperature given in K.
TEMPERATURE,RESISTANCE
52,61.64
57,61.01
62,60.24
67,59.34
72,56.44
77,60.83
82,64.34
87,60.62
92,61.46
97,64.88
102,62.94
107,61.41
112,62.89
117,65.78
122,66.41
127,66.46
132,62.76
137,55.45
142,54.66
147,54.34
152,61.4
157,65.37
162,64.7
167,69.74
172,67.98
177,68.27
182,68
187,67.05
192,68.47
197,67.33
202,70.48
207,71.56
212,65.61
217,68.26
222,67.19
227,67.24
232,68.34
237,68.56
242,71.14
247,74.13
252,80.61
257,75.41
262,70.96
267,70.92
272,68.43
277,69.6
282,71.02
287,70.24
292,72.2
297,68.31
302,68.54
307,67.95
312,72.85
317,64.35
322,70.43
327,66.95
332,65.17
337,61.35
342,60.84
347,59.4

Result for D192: 1.2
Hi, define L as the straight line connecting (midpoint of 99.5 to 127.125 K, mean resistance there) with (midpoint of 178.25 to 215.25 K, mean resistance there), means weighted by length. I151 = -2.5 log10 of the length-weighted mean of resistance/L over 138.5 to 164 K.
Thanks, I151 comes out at 0.11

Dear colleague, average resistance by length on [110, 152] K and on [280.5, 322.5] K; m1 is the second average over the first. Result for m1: 1.14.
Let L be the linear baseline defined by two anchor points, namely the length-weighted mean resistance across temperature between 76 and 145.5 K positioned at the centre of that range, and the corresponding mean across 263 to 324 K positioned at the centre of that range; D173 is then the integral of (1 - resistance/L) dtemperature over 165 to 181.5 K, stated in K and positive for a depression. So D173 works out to -1.0 K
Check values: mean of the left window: 62.1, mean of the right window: 69.6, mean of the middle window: 68.6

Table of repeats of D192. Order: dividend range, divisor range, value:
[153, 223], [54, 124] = 1.09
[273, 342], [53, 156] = 1.11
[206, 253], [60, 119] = 1.13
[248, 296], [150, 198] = 1.08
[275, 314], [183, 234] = 1.03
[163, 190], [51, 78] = 1.14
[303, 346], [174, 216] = 0.97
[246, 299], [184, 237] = 1.06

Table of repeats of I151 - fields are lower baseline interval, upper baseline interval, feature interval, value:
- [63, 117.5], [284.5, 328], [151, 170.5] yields -0.03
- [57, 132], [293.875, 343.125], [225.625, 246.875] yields -0.07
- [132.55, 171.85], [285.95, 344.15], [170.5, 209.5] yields -0.10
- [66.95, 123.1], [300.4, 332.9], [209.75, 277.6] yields -0.07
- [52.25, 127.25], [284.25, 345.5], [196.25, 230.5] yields -0.05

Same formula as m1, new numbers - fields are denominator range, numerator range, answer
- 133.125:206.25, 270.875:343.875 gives 1.05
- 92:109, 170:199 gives 1.08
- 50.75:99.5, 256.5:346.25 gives 1.12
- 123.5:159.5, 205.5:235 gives 1.13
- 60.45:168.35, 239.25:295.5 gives 1.17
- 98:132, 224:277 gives 1.11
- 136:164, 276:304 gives 1.18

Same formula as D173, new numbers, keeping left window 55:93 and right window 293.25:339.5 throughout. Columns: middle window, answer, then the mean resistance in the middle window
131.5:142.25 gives 0.9 K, 57.3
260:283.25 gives -1.4 K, 70.1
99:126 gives -1.1 K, 64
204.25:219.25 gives -0.9 K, 68.5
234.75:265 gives -3.7 K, 73.5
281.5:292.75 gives -0.7 K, 71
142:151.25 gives 1.0 K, 55.8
